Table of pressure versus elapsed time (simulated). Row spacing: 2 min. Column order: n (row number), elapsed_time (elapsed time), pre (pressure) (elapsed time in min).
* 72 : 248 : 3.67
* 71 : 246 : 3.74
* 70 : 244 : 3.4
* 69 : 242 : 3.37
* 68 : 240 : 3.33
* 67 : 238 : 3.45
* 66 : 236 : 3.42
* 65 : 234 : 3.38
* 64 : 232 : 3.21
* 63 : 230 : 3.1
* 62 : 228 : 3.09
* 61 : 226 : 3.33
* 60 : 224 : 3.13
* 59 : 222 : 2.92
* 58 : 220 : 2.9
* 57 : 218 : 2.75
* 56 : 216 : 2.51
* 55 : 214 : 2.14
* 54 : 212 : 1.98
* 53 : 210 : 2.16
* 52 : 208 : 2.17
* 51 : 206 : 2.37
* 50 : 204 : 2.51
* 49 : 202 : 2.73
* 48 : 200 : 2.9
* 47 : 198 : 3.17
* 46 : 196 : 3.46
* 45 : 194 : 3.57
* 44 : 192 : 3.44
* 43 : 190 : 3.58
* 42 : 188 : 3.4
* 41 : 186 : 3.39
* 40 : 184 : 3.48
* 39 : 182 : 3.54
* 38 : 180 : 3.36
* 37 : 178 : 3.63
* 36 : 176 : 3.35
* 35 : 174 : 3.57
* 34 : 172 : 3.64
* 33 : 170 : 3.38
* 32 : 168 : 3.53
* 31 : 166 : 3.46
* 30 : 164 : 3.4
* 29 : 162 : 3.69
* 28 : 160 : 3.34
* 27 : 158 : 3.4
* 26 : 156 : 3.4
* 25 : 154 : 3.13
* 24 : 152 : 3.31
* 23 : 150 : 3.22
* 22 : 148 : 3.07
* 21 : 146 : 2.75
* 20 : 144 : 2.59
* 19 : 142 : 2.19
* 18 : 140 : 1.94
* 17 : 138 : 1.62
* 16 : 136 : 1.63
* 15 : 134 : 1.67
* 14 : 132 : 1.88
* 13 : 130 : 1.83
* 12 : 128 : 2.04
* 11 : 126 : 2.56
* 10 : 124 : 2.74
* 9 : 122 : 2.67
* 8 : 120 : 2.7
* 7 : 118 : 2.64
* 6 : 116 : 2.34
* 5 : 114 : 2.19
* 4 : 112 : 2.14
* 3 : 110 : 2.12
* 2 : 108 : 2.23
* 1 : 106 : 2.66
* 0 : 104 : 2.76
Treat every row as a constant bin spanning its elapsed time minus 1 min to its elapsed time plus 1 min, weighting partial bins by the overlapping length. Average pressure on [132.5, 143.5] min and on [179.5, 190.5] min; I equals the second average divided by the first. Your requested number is 1.9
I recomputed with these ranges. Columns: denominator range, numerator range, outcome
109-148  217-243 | 1.42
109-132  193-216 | 1.13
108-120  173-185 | 1.51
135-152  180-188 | 1.42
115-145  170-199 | 1.57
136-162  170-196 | 1.24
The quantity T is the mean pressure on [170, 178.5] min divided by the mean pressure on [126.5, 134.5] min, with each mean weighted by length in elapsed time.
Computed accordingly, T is 1.8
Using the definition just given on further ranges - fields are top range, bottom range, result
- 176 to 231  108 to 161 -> 1.20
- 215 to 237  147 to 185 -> 0.90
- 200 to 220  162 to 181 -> 0.69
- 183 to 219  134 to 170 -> 0.99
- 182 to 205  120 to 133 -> 1.40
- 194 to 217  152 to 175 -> 0.75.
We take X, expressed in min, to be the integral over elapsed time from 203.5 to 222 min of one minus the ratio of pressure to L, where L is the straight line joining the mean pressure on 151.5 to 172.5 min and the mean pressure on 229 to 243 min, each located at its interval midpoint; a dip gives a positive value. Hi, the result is 5.2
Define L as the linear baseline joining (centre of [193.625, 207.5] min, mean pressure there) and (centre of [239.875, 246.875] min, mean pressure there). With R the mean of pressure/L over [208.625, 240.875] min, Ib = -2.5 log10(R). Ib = 0.11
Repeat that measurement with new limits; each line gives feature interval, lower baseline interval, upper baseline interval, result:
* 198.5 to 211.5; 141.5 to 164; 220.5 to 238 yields 0.270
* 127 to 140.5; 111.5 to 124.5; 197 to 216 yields 0.353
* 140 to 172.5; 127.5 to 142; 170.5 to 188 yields -0.207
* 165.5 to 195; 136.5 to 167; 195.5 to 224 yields -0.244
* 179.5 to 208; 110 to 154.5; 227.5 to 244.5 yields -0.087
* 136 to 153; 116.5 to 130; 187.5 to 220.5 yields 0.021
